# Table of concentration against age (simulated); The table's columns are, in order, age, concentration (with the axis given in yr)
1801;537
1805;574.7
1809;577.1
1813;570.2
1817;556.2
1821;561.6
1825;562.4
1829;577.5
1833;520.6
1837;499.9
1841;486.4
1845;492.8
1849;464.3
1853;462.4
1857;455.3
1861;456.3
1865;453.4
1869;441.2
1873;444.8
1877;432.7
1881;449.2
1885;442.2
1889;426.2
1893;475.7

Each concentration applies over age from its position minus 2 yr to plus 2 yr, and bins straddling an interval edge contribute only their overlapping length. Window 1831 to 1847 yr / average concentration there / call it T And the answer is 500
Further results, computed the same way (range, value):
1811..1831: 566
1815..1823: 559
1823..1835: 554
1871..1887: 442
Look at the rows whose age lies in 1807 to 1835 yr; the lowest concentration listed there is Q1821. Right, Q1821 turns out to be 520.6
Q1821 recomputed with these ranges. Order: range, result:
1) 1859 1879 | 432.7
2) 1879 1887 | 442.2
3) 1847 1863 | 455.3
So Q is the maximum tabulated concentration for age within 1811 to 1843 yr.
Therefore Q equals 577.5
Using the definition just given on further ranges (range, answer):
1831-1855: 520.6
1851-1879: 462.4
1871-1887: 449.2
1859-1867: 456.3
